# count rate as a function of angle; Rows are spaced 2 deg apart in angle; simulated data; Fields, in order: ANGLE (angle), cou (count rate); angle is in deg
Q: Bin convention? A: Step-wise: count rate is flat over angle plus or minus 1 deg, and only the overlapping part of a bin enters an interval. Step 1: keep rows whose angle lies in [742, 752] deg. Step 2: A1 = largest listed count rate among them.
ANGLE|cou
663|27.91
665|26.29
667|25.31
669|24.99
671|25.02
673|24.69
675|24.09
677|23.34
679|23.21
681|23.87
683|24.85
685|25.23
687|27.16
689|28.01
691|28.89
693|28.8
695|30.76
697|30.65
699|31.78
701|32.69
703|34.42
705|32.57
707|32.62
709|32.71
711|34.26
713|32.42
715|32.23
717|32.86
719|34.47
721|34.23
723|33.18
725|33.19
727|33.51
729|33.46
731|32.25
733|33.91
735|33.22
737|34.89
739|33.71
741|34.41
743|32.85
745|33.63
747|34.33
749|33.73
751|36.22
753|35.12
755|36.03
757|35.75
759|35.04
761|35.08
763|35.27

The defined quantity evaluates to 36.22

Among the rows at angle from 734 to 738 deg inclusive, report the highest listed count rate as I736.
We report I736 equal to 34.89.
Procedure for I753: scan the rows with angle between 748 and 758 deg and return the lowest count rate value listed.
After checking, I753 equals 33.73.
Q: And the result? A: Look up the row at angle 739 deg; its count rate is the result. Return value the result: 33.71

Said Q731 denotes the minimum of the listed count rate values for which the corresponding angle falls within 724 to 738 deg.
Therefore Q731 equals 32.25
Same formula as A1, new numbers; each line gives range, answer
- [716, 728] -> 34.47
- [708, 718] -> 34.26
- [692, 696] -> 30.76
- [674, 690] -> 28.01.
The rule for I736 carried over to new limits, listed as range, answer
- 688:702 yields 32.69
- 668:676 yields 25.02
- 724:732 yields 33.51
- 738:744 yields 34.41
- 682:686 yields 25.23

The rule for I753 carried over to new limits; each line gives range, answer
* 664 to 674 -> 24.69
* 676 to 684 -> 23.21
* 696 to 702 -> 30.65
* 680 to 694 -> 23.87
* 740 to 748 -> 32.85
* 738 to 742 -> 33.71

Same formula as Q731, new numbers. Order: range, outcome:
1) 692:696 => 28.8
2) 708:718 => 32.23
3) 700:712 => 32.57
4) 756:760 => 35.04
